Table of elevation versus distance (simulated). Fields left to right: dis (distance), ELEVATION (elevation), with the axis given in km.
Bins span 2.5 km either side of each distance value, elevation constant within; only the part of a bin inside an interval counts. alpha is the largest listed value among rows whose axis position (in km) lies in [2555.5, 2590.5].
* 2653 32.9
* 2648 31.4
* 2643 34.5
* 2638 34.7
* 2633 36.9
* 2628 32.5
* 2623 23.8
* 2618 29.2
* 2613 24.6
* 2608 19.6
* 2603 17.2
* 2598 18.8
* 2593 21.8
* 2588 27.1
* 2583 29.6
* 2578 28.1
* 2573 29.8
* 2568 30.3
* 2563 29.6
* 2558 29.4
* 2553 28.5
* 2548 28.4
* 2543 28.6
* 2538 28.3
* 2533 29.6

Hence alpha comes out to 30.3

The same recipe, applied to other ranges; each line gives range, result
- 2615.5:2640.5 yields 36.9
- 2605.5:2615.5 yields 24.6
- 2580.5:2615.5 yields 29.6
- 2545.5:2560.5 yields 29.4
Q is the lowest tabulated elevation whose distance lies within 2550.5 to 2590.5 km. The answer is 27.1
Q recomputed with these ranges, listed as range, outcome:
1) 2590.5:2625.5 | 17.2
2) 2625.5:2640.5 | 32.5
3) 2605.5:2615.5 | 19.6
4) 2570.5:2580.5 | 28.1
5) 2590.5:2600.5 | 18.8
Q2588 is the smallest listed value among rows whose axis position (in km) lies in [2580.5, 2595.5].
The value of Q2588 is 21.8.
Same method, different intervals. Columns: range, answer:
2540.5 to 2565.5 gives 28.4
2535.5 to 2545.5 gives 28.3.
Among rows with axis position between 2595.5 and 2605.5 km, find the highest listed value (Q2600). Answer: 18.8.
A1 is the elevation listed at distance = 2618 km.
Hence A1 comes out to 29.2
